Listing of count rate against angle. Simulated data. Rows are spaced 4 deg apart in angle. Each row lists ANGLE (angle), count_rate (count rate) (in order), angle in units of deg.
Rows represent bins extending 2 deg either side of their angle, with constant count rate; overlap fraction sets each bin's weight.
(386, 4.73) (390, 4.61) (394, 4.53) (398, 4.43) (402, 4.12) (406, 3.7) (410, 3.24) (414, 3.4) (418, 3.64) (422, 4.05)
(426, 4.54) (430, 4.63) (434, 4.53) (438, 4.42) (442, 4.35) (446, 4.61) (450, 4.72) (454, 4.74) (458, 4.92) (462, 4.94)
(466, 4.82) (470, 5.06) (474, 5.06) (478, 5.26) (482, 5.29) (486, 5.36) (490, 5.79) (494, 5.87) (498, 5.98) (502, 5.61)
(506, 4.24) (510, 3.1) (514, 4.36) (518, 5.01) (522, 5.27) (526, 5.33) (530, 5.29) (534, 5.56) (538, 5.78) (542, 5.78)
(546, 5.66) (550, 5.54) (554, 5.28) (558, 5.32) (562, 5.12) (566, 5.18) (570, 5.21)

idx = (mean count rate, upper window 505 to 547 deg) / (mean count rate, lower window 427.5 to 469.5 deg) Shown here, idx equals 1.08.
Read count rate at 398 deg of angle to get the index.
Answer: 4.43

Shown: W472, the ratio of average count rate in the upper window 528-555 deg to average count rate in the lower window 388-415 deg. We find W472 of 1.38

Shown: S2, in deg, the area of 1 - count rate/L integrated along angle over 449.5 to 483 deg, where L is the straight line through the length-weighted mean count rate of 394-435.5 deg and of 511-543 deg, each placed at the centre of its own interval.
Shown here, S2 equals -2.9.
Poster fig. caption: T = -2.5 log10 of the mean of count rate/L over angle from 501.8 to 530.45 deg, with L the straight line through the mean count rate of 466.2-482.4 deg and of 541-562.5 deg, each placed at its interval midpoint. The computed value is 0.13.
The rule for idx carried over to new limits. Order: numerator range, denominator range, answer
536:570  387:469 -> 1.25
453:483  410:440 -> 1.22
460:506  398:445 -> 1.30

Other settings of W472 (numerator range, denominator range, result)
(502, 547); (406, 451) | 1.21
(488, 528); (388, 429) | 1.25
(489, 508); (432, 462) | 1.18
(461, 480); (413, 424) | 1.35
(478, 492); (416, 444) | 1.26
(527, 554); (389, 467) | 1.28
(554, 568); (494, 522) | 1.08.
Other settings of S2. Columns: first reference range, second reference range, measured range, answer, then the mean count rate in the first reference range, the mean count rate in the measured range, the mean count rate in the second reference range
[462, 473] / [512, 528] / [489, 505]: -2.39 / 4.95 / 5.72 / 4.99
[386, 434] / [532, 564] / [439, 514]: -2.75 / 4.13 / 4.96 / 5.5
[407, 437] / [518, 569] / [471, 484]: -1.53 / 4.01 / 5.19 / 5.41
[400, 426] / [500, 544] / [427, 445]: -2.10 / 3.76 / 4.49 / 5.03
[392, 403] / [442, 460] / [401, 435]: 4.12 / 4.38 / 3.96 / 4.7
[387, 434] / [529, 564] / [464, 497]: -3.48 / 4.11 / 5.33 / 5.49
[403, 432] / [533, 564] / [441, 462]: -1.93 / 3.89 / 4.71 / 5.5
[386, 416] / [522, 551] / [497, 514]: 1.89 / 4.05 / 4.62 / 5.54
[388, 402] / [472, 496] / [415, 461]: 4.53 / 4.47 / 4.46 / 5.44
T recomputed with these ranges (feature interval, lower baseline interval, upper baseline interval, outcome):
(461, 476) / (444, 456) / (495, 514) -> -0.06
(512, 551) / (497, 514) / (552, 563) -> -0.09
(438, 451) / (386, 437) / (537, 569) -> -0.02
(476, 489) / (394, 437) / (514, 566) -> -0.12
